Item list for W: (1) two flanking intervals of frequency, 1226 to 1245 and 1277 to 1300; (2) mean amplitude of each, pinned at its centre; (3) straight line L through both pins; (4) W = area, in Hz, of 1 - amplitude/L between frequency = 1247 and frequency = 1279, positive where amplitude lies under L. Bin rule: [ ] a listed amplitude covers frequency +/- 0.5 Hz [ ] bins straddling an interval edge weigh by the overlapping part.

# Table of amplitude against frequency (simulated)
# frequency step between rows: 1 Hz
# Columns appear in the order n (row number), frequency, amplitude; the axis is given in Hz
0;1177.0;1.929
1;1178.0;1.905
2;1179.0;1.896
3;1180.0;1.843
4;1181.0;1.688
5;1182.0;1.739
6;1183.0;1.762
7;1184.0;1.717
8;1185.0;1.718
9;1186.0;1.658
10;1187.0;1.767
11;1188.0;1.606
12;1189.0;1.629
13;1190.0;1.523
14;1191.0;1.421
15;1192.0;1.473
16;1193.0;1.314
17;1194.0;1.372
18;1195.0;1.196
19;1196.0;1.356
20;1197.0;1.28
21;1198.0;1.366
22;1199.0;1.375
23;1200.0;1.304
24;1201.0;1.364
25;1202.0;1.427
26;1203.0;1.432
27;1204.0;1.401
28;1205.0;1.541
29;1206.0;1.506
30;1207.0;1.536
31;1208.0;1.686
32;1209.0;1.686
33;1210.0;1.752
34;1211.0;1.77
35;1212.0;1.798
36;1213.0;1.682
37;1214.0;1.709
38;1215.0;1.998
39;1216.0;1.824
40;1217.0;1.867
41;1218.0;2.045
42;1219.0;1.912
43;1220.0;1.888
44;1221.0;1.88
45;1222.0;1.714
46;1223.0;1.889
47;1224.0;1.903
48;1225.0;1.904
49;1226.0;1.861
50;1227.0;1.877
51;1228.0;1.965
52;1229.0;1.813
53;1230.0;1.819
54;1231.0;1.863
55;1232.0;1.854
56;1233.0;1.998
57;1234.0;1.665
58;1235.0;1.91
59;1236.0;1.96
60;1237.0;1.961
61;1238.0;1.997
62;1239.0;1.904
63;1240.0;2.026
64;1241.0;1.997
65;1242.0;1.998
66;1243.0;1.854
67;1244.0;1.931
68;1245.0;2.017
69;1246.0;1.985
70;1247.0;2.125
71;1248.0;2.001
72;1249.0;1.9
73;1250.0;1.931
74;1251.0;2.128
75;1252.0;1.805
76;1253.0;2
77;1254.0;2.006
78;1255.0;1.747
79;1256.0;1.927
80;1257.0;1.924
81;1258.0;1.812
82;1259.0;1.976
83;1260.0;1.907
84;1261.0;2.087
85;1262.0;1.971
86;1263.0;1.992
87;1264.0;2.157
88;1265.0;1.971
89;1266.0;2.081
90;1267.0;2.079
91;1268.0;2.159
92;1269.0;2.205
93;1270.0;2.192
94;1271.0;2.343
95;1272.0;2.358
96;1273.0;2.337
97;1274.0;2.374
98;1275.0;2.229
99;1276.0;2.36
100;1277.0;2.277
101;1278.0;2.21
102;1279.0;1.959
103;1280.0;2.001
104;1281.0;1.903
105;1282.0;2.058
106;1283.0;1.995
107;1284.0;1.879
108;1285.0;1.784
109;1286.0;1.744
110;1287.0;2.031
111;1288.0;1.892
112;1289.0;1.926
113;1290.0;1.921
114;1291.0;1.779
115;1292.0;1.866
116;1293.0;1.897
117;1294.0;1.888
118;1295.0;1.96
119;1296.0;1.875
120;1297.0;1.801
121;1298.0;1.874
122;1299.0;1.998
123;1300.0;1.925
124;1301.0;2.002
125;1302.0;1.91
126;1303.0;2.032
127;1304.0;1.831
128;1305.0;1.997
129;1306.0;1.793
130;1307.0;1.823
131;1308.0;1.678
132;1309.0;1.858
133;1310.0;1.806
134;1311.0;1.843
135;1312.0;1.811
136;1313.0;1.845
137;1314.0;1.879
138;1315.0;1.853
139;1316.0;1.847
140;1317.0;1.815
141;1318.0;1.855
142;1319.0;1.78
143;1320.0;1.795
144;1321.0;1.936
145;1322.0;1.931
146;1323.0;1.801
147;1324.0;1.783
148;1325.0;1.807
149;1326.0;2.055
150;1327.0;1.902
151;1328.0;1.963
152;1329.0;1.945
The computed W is -2.6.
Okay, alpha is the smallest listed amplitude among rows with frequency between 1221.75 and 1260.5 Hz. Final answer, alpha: 1.665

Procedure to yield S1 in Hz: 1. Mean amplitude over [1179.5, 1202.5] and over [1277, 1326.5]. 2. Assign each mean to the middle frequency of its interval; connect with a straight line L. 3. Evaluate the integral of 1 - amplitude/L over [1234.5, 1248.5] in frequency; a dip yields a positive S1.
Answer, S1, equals -2.4 Hz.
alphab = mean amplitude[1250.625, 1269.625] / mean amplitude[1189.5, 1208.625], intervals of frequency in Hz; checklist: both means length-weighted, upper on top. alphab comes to 1.41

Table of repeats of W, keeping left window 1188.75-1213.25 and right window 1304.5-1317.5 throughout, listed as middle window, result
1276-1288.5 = -1.80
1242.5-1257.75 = -2.88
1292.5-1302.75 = -0.71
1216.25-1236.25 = -4.01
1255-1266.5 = -2.04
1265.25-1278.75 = -4.15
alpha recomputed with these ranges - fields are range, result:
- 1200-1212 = 1.304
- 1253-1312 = 1.678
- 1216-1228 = 1.714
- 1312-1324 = 1.78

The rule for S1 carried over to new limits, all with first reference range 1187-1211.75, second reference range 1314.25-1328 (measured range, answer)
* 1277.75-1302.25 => -2.2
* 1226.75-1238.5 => -2.3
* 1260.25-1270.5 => -2.4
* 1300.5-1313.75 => -0.3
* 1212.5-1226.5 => -2.9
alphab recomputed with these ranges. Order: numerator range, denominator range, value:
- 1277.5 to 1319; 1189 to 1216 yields 1.25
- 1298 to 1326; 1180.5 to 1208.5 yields 1.24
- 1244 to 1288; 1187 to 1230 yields 1.24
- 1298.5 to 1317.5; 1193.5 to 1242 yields 1.08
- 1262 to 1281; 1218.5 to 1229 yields 1.16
